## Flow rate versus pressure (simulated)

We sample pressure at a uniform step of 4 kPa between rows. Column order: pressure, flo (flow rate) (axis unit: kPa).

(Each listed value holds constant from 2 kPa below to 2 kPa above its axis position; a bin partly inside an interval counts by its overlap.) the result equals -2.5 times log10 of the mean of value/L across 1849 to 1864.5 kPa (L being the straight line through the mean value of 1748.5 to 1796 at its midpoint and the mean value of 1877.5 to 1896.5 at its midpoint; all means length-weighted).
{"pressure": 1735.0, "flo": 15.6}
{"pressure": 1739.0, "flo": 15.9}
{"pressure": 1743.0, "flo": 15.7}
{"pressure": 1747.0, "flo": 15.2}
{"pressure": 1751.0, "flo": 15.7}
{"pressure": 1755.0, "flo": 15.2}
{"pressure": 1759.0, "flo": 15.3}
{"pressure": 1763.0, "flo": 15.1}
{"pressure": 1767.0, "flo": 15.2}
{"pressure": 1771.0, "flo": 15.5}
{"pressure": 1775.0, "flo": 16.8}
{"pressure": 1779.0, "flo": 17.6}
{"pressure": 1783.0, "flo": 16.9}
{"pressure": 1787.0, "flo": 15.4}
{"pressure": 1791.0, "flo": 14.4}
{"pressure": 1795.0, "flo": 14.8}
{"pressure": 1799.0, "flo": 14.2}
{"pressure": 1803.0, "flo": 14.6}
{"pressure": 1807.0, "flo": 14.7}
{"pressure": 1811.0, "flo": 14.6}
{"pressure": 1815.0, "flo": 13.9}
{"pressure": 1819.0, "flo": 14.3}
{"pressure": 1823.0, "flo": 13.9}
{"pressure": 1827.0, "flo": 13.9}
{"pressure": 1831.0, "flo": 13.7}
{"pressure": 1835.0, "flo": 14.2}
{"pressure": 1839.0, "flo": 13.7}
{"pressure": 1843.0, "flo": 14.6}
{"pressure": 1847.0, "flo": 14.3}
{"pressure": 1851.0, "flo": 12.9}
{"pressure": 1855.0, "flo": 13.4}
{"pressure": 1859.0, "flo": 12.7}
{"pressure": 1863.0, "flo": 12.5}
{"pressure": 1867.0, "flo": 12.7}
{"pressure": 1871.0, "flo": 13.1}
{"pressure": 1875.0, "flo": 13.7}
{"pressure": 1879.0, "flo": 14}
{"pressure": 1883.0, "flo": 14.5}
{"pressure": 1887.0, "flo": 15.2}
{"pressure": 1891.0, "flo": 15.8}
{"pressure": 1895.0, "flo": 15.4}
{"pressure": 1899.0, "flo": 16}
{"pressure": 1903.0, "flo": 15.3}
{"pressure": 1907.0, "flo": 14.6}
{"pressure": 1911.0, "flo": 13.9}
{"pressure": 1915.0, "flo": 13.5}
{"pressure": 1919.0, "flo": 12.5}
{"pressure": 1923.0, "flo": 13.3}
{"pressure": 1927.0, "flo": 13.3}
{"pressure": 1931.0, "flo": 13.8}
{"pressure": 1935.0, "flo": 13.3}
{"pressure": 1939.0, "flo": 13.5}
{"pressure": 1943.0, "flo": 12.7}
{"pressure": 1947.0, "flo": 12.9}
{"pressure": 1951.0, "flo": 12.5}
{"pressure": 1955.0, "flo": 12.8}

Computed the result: 0.18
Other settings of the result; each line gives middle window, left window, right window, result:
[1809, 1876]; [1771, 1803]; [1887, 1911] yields 0.135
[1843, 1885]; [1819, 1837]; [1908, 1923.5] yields 0.023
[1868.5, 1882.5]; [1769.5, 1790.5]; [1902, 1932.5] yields 0.065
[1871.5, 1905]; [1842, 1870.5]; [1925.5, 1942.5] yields -0.122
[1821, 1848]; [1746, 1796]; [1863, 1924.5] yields 0.064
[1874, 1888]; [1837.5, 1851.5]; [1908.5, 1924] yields -0.053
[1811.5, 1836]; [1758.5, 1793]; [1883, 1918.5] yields 0.105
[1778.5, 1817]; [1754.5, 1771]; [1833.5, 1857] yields -0.026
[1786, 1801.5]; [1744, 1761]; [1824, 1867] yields -0.006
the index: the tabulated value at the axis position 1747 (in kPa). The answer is 15.2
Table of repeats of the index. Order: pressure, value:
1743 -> 15.7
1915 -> 13.5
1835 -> 14.2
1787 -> 15.4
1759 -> 15.3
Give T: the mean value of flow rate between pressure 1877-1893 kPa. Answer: 14.9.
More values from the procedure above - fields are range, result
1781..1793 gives 15.6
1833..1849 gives 14.2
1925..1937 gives 13.5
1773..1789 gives 16.7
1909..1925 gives 13.3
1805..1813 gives 14.6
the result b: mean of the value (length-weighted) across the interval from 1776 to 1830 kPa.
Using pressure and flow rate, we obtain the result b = 14.9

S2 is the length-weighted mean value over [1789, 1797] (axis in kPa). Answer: 14.6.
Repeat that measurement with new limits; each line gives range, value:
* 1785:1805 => 14.7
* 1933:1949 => 13.1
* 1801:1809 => 14.6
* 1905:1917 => 14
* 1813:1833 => 13.9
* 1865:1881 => 13.4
